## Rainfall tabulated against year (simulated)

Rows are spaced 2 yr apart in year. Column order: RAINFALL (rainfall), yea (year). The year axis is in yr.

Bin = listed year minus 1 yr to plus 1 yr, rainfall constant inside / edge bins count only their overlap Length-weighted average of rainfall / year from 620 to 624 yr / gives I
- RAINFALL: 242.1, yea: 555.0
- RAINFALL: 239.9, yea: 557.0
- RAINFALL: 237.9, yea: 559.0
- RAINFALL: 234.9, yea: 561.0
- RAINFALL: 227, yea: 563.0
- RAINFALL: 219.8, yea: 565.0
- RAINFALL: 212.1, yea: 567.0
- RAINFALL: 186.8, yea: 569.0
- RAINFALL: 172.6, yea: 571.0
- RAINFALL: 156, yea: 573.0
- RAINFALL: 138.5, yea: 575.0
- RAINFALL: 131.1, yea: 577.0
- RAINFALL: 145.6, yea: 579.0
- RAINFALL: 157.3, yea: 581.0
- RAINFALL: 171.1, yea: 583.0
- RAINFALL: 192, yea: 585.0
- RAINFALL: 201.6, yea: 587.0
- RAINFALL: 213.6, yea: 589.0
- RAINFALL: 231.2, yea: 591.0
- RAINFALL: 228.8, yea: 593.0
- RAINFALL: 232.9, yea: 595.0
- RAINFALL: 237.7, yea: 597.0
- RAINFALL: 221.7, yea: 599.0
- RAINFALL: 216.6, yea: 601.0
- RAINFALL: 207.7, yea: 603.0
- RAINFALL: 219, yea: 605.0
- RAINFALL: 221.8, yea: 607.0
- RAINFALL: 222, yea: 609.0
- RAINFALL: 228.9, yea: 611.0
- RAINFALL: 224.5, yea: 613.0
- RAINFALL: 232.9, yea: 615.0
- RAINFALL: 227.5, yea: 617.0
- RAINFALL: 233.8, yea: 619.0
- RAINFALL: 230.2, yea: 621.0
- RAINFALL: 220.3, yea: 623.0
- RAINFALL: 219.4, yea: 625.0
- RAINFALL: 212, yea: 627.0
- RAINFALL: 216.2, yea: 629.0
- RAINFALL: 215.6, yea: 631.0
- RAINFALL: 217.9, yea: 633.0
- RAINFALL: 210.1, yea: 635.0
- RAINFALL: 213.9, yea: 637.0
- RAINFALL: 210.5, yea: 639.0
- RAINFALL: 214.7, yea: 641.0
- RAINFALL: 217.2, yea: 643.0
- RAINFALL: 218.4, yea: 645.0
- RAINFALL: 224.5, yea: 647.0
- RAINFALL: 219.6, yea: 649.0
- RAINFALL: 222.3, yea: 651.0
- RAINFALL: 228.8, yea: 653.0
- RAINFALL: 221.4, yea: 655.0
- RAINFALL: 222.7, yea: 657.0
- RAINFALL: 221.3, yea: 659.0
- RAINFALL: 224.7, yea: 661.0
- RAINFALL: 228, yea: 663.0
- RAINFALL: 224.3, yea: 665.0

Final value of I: 225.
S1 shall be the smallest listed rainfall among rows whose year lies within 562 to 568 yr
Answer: 212.1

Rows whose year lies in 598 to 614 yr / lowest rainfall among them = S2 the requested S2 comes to 207.7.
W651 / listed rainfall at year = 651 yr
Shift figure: 222.3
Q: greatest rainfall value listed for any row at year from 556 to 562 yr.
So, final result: 239.9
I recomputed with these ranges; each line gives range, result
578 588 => 174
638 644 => 214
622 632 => 217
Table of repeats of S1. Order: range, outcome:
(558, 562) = 234.9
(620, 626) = 219.4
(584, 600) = 192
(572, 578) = 131.1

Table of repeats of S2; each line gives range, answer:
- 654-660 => 221.3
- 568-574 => 156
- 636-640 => 210.5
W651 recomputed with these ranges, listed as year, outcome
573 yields 156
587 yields 201.6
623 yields 220.3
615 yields 232.9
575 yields 138.5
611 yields 228.9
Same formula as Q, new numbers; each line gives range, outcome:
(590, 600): 237.7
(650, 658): 228.8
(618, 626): 233.8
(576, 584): 171.1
